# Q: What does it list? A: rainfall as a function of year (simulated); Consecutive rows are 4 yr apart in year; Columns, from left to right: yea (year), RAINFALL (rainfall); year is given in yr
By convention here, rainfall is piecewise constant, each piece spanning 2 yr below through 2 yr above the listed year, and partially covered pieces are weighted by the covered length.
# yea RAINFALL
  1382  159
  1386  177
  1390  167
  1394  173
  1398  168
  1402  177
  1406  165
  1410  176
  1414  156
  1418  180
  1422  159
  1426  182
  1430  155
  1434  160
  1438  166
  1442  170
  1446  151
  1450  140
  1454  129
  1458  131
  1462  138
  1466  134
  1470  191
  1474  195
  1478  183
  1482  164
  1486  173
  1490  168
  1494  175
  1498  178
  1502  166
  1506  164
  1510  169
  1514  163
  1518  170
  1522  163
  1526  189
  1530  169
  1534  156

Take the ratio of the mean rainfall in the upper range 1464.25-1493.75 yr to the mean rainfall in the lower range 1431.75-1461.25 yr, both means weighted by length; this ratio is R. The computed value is 1.16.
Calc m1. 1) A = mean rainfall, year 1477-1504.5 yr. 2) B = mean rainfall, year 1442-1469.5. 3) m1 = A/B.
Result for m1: 1.2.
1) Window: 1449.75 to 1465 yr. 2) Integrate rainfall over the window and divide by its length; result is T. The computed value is 134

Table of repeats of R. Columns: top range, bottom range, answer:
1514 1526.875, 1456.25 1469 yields 1.23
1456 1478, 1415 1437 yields 0.96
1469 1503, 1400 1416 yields 1.05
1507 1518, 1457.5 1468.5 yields 1.21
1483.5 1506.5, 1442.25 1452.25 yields 1.14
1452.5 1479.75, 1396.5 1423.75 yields 0.93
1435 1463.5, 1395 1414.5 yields 0.87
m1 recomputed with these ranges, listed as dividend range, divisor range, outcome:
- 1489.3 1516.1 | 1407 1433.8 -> 1.01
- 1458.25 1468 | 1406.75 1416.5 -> 0.81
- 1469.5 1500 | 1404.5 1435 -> 1.07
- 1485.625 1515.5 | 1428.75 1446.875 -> 1.05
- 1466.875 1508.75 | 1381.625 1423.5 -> 1.03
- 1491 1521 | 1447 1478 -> 1.10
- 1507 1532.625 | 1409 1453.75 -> 1.05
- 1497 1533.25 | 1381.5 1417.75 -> 1.00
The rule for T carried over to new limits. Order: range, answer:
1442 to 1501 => 161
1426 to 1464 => 151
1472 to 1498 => 176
